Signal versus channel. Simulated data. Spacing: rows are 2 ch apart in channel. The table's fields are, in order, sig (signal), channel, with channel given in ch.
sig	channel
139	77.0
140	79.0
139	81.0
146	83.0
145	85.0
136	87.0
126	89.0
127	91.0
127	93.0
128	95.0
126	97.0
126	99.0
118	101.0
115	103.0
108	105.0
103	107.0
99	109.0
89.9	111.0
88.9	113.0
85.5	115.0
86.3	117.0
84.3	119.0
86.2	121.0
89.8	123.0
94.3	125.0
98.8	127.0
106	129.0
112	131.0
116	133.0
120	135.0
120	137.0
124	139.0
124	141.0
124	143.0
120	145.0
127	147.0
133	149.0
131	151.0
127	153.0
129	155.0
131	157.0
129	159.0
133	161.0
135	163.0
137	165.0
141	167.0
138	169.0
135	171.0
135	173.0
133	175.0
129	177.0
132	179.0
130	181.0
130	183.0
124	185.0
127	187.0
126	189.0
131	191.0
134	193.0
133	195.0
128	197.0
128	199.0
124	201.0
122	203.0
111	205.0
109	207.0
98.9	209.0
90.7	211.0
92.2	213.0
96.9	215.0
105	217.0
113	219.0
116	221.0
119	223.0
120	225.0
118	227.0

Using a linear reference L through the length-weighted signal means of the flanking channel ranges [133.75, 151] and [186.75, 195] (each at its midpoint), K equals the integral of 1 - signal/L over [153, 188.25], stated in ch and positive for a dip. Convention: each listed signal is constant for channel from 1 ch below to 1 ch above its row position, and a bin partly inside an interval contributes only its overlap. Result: -1.20 ch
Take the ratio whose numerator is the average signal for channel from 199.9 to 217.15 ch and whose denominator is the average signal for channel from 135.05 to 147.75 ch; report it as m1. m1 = 0.86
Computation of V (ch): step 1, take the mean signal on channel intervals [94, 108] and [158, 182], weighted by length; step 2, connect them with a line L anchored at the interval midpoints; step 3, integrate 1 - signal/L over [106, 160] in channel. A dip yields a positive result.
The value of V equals 6.58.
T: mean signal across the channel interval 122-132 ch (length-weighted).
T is 100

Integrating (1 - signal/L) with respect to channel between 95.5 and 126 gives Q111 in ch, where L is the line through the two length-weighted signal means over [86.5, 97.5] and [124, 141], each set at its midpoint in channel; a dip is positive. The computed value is 5.2 ch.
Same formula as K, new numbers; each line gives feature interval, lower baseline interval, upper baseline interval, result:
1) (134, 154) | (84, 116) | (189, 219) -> -1.7 ch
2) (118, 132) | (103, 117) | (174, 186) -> 1.1 ch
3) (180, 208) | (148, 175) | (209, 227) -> -1.8 ch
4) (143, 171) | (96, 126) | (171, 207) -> -3.6 ch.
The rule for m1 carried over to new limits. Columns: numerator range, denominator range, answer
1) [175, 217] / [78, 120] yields 1.03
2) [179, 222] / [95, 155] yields 1.07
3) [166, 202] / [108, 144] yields 1.28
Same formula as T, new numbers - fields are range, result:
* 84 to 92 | 134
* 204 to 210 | 106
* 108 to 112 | 94.5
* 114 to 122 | 85.6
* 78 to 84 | 142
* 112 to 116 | 87.2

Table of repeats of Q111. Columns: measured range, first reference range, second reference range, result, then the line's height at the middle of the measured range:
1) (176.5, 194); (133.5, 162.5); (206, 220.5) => -2.7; 112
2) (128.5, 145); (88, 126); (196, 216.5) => -1.8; 107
